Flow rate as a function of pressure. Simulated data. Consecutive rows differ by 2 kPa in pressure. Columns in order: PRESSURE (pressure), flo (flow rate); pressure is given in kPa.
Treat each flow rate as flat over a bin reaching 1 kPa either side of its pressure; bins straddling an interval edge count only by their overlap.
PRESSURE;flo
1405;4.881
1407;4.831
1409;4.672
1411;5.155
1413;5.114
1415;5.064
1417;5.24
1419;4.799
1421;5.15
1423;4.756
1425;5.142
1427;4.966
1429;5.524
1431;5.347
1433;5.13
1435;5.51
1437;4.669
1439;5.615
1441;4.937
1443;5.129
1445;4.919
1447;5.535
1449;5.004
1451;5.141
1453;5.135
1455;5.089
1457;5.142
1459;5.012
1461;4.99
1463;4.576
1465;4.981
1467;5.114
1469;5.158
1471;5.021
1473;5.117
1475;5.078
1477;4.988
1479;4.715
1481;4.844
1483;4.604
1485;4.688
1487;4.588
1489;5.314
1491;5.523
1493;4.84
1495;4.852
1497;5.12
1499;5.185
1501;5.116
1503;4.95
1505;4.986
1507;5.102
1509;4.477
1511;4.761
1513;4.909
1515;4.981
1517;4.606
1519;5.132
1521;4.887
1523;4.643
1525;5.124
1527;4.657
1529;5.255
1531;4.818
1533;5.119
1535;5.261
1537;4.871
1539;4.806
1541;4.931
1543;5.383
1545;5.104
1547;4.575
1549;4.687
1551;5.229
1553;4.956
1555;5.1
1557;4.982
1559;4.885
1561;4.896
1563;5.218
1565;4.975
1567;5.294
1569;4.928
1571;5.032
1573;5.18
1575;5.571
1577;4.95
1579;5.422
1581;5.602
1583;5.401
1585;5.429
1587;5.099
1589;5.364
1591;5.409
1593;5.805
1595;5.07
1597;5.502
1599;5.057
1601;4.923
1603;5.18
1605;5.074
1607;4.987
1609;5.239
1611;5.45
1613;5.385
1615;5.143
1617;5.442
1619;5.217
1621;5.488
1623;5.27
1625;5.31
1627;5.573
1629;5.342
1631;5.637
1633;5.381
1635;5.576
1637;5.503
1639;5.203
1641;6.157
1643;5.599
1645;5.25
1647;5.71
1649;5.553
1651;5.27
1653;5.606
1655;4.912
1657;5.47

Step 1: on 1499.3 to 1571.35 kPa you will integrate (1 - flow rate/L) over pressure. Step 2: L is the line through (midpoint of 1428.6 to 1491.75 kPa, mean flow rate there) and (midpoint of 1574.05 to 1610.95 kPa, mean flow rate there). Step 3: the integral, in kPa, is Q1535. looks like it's 3.1 kPa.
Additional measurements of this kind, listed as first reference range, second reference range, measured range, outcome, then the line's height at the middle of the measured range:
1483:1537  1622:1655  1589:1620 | 0.44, 5.34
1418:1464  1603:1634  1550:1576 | 0.78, 5.25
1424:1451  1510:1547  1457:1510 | 1.07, 5.07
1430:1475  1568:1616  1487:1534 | 1.85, 5.17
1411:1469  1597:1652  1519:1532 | 0.77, 5.22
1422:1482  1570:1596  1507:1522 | 1.03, 5.2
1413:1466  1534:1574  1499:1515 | 0.40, 5.05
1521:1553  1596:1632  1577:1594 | -0.80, 5.17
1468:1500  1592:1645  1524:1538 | 0.27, 5.11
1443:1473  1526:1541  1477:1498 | 0.47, 5.03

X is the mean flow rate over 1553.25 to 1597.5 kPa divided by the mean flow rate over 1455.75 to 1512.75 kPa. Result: 1.05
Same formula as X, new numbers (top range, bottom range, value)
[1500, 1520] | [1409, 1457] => 0.96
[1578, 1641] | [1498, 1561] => 1.08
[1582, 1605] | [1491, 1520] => 1.07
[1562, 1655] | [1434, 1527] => 1.07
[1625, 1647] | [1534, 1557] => 1.11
